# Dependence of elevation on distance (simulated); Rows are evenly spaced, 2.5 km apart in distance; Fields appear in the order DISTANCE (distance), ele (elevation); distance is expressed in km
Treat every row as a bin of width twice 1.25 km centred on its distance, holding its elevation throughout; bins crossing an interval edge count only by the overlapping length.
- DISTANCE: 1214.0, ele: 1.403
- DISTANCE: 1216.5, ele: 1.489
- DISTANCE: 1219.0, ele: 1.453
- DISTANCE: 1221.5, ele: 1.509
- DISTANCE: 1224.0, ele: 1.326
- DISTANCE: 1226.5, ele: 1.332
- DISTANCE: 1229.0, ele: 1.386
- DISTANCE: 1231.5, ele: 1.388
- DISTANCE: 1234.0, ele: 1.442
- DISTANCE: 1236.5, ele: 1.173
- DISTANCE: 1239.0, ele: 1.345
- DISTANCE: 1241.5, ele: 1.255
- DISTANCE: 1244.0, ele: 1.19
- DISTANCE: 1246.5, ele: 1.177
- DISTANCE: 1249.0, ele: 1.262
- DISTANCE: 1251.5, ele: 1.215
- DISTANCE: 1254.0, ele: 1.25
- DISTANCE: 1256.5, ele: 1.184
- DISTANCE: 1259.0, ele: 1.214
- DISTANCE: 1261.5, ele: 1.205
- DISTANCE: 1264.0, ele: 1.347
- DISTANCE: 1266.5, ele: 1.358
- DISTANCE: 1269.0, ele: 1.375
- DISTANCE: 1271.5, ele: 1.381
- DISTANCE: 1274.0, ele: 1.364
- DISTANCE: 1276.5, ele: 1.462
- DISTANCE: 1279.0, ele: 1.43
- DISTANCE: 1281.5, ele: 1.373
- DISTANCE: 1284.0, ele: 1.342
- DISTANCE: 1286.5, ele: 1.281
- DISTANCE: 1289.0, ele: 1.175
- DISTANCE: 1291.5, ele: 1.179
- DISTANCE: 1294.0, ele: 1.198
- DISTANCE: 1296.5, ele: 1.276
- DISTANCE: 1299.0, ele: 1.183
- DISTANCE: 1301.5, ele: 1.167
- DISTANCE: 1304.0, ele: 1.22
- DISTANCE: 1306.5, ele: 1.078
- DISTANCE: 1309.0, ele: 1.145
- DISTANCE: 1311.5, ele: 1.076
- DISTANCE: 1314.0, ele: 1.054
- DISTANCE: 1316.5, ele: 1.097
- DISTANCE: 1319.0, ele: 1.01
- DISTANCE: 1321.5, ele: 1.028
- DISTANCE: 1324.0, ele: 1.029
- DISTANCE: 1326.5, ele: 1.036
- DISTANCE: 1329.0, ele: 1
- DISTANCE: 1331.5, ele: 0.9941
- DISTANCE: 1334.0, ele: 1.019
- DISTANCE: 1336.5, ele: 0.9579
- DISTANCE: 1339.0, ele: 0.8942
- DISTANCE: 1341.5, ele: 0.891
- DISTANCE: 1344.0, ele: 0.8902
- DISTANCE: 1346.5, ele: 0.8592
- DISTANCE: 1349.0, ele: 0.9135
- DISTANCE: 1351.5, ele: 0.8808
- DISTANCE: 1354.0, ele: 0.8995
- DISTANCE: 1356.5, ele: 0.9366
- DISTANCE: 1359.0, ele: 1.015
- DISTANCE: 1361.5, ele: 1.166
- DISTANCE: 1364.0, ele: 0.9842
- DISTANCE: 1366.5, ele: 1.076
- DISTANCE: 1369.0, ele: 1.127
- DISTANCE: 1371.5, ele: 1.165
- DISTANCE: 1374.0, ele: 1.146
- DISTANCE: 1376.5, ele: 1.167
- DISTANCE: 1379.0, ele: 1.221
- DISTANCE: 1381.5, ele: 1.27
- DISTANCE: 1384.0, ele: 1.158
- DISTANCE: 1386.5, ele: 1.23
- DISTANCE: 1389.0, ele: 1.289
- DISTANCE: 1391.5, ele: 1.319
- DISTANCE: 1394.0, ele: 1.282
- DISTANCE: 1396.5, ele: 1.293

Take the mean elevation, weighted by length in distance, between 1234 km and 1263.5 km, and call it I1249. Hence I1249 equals 1.24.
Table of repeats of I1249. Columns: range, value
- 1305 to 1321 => 1.08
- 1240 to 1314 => 1.25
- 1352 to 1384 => 1.1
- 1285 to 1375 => 1.06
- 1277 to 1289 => 1.34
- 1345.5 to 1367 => 0.968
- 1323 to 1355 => 0.943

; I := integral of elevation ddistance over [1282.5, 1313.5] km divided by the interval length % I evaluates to 1.19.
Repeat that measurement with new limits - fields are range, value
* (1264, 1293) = 1.34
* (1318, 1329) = 1.02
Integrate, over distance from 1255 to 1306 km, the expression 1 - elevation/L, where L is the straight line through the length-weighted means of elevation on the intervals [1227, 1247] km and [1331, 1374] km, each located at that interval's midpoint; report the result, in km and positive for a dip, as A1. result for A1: -4.4 km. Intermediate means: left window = 1.3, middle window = 1.28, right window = 0.985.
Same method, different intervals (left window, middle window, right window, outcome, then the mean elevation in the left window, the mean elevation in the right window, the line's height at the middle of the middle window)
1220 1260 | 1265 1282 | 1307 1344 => -3.0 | 1.29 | 1.01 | 1.18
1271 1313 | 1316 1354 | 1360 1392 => 7.8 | 1.25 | 1.17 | 1.21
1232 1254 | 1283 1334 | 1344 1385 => 1.2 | 1.26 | 1.06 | 1.15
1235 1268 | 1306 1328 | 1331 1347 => -1.1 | 1.25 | 0.93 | 1.01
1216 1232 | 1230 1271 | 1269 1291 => 3.1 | 1.41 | 1.35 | 1.38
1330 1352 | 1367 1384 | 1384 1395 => -0.1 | 0.925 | 1.27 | 1.17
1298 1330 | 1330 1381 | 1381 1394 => 7.3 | 1.09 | 1.25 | 1.18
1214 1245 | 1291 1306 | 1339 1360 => -1.3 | 1.36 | 0.908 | 1.1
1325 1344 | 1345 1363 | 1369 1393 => 2.0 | 0.966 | 1.21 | 1.07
